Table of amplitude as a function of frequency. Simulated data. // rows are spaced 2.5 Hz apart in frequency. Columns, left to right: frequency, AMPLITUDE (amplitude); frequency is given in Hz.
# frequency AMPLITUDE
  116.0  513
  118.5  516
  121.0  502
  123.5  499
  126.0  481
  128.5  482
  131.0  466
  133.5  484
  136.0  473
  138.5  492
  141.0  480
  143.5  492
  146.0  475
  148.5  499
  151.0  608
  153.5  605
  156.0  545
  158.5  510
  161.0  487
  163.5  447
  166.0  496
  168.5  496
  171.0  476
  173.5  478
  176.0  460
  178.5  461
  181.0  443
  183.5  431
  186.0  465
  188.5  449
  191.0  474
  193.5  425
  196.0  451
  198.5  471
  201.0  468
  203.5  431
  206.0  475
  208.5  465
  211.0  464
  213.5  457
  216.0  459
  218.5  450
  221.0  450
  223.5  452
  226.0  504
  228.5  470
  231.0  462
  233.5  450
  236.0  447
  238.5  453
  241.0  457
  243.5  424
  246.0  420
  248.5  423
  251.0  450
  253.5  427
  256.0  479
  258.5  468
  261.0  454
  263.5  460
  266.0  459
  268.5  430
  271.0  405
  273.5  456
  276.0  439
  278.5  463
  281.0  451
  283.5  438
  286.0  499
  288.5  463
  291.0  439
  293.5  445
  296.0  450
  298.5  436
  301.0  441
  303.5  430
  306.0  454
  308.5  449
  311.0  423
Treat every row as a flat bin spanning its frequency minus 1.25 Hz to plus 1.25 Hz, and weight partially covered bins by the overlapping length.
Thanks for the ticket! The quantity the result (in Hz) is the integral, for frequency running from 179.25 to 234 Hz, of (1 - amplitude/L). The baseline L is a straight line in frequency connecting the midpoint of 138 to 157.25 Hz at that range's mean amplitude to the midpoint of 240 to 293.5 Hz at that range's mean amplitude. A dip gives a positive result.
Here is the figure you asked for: 3.3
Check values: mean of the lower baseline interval 526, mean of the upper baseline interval 448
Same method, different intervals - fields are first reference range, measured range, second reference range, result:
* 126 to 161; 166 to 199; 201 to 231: 1.47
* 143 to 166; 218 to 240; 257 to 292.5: 0.79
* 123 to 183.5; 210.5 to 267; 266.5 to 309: 1.13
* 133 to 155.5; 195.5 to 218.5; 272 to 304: 1.24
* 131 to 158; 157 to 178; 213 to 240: 0.70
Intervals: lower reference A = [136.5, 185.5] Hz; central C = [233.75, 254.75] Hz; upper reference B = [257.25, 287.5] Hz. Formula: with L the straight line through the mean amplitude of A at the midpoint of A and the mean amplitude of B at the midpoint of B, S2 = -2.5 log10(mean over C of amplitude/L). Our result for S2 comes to 0.06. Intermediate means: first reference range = 493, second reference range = 452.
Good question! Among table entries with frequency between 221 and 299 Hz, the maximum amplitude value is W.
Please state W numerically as 504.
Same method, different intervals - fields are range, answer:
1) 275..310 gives 499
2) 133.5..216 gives 608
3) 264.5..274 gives 459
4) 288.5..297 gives 463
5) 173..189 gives 478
